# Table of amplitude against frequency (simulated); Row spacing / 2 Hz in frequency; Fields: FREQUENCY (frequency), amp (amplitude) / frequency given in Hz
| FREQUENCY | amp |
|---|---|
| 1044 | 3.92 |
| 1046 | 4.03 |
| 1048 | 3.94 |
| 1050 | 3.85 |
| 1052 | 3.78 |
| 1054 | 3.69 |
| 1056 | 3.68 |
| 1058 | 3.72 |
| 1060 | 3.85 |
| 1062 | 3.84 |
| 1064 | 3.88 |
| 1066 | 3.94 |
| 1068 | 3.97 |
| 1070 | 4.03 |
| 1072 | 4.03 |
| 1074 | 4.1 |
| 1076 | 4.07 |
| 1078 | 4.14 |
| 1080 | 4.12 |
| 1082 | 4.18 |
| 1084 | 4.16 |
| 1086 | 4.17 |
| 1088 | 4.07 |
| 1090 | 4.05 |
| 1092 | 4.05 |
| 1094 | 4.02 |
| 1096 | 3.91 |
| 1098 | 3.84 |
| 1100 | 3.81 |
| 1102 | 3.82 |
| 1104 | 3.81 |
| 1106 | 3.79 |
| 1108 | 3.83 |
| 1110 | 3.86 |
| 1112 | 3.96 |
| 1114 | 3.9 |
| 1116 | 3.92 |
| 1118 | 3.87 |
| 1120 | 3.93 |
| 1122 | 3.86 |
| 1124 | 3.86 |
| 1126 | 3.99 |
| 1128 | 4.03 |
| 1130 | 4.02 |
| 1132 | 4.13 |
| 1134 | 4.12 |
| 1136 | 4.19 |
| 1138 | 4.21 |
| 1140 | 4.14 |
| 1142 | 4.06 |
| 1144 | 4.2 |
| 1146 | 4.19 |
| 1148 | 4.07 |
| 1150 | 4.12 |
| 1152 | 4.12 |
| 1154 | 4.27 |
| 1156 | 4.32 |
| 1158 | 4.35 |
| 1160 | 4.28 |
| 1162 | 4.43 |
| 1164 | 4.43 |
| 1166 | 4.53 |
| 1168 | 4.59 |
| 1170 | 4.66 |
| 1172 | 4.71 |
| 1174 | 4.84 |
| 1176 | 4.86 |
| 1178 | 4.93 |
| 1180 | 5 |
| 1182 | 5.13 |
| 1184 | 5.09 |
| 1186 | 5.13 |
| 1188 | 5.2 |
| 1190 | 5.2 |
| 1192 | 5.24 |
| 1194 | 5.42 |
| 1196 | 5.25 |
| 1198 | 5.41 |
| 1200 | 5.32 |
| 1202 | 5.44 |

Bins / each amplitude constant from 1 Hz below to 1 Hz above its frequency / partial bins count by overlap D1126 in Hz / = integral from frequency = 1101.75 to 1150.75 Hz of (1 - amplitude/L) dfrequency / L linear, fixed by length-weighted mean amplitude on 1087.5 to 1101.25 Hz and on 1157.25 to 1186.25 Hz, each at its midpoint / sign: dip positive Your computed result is 3.16 Hz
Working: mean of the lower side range 3.96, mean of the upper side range 4.72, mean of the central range 4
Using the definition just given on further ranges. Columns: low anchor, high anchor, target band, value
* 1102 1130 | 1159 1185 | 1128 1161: 1.1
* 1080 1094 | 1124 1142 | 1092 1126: 1.8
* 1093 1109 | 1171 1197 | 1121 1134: 0.8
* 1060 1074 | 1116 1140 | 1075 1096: -0.6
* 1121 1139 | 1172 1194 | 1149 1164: 0.9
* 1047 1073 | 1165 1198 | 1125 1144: 1.9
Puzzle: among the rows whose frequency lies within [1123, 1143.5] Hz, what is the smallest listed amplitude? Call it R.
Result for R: 3.86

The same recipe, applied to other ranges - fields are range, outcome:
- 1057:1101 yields 3.72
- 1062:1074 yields 3.84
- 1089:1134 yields 3.79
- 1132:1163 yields 4.06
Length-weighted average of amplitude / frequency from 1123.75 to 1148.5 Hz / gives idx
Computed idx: 4.1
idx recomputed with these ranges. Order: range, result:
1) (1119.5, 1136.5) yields 4.01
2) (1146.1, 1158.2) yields 4.2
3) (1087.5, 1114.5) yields 3.91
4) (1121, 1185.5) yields 4.37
